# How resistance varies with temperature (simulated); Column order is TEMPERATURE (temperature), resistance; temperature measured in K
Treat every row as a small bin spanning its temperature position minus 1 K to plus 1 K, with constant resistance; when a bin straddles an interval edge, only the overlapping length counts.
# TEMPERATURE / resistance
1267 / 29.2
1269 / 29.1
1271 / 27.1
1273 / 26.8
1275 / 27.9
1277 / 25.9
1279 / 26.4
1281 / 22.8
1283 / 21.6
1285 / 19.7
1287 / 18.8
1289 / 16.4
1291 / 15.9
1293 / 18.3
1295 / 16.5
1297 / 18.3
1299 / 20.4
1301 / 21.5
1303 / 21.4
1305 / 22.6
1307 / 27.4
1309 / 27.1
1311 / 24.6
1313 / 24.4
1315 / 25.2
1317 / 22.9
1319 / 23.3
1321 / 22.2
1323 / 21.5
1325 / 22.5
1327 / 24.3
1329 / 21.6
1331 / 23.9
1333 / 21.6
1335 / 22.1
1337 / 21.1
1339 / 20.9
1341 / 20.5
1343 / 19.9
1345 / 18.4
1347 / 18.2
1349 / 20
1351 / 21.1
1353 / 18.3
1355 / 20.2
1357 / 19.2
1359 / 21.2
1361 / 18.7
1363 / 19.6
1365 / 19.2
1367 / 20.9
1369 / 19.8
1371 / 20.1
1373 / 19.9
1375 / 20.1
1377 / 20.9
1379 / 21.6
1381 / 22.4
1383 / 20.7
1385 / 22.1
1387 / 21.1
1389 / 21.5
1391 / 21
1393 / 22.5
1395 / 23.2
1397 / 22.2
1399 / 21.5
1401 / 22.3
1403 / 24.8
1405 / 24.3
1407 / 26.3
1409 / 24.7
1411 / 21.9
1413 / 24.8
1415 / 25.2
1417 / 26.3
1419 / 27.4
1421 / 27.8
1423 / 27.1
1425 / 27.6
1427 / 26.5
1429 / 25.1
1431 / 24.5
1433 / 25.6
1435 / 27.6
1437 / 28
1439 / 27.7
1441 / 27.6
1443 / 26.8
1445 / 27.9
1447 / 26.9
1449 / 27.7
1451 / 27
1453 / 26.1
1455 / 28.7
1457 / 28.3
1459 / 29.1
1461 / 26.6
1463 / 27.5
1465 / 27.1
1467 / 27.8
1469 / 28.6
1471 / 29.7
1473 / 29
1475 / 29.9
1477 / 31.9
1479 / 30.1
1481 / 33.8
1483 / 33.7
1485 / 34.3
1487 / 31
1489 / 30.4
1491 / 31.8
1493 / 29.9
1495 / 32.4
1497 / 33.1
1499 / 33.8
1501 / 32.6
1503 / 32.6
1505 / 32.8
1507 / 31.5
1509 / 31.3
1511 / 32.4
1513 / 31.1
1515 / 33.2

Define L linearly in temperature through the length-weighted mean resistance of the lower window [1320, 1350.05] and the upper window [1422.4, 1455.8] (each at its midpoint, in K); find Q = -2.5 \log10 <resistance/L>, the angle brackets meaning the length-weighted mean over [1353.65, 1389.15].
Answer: 0.14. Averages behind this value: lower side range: 21.2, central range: 20.5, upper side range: 27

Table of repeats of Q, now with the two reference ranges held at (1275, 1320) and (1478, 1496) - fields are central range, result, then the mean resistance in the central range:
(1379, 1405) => 0.213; 22.2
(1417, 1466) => 0.091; 27.2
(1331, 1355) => 0.196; 20.3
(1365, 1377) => 0.271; 20.1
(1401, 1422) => 0.114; 25.2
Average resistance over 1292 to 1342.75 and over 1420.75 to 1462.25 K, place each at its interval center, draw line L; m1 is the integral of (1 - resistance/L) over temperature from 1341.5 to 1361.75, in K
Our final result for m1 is 3.5 K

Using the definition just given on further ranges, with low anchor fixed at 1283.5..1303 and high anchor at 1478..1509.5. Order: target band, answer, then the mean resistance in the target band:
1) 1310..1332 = -3.0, 23.3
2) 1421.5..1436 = 0.8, 26.3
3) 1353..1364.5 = 1.7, 19.6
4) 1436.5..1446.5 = 0.4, 27.5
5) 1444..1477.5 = 2.0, 28.2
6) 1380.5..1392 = 1.6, 21.4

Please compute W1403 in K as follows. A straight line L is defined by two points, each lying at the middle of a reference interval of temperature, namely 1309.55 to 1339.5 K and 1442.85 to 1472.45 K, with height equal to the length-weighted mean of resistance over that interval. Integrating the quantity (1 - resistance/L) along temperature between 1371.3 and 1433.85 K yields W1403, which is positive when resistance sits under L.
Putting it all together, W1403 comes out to 5.3 K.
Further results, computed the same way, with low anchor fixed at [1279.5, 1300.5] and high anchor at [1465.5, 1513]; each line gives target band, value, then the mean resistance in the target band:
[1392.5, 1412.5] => 2.03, 23.4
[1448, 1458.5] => 0.57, 27.6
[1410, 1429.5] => 0.83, 26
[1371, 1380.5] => 1.46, 20.7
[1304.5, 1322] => -3.35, 24.5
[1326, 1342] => -0.13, 22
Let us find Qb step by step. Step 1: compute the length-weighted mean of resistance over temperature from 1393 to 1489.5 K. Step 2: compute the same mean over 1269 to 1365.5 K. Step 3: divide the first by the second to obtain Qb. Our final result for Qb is 1.25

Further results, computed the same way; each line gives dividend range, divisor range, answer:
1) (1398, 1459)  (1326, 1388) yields 1.27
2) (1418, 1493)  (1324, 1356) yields 1.36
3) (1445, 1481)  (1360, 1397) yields 1.36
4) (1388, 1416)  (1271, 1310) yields 1.06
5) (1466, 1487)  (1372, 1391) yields 1.46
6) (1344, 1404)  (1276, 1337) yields 0.94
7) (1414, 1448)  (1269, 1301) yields 1.23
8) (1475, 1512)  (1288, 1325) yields 1.48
